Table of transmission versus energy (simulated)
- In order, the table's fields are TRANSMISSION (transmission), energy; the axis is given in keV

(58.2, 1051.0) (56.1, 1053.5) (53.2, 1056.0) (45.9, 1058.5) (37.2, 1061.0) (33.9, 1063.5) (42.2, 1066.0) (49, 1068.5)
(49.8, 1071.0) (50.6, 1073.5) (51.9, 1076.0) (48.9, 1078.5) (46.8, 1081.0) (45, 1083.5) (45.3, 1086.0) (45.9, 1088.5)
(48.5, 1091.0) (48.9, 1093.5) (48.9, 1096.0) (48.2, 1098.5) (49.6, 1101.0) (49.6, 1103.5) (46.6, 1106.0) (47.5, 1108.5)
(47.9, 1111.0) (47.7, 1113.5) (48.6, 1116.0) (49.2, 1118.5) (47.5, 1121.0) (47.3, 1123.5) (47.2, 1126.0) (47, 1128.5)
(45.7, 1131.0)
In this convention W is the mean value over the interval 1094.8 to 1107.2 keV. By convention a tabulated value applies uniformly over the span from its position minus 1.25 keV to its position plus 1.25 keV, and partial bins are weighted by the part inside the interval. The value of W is 48.6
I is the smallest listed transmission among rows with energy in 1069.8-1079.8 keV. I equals 48.9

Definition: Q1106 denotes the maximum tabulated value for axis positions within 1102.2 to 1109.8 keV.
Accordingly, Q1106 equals 49.6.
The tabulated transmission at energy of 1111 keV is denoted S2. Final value 47.9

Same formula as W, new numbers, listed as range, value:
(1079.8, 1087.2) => 45.7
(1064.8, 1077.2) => 48.7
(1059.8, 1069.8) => 40.6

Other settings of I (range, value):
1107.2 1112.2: 47.5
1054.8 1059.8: 45.9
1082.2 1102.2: 45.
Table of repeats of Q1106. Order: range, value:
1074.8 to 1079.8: 51.9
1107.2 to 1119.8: 49.2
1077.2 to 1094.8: 48.9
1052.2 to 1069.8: 56.1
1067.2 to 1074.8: 50.6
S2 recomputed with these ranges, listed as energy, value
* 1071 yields 49.8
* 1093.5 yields 48.9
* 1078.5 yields 48.9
